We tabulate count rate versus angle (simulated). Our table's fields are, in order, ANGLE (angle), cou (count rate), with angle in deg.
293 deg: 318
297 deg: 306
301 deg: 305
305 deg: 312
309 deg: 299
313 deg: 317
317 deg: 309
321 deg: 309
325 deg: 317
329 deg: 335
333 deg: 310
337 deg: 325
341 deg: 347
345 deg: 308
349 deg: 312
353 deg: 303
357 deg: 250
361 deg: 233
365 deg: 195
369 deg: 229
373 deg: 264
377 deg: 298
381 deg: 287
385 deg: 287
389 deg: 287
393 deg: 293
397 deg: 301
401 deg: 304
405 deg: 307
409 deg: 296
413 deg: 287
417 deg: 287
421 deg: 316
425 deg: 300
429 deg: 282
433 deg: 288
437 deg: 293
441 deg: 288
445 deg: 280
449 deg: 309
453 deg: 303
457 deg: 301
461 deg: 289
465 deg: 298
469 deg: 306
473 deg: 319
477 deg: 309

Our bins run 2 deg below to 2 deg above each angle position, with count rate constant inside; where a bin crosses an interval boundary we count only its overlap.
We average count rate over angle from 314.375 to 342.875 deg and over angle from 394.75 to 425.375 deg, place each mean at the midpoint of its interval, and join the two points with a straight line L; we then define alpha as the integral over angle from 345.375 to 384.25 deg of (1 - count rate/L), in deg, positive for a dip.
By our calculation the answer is 5.71 deg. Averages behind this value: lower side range 322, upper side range 300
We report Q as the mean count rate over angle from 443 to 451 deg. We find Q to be 294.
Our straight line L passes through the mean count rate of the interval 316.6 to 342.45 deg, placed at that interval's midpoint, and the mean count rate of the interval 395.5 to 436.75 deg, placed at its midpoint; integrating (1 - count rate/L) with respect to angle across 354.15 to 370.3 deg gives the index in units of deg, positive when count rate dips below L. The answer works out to 4.2 deg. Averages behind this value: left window 322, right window 297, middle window 231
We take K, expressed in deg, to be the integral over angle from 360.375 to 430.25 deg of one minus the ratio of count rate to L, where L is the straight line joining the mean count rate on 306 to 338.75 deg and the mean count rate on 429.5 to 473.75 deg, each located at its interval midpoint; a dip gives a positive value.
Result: 5.20 deg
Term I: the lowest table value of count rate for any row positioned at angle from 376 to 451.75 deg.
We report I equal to 280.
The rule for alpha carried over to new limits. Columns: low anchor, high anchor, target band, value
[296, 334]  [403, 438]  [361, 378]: 3.4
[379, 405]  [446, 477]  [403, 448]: 0.8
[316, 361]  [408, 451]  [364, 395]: 3.2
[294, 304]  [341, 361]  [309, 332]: -1.1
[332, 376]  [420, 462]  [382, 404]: -0.6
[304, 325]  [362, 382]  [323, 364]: -2.9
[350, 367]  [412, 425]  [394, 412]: -1.0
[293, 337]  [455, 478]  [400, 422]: 0.6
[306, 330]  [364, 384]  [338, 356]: -1.8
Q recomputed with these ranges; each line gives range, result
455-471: 298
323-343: 327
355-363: 242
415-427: 301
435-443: 290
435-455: 295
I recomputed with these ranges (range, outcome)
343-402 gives 195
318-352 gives 308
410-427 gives 287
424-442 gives 282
